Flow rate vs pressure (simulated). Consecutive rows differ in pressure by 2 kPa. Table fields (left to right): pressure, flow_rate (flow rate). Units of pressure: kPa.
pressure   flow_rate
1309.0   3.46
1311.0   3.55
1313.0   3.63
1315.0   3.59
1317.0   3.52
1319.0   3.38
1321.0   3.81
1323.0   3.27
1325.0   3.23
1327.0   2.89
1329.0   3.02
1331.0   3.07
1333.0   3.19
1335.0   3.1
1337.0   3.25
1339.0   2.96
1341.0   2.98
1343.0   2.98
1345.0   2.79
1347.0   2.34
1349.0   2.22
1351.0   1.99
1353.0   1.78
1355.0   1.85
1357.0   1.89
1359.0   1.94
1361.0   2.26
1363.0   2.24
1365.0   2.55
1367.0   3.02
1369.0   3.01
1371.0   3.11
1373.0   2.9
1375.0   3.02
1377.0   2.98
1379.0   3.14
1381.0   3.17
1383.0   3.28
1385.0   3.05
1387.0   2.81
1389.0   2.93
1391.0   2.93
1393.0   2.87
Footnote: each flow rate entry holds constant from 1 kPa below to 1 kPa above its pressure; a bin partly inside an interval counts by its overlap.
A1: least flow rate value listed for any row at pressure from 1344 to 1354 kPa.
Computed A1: 1.78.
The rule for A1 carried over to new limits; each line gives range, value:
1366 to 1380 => 2.9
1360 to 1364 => 2.24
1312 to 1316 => 3.59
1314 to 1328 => 2.89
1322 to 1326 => 3.23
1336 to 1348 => 2.34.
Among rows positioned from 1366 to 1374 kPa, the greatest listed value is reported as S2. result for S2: 3.11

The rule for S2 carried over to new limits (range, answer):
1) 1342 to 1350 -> 2.98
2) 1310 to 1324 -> 3.81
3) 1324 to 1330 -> 3.23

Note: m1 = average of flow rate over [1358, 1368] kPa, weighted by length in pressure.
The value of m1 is 2.4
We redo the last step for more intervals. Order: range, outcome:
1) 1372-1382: 3.04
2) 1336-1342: 3.06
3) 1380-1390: 3.05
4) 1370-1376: 3.01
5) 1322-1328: 3.13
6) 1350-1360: 1.89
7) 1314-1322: 3.58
